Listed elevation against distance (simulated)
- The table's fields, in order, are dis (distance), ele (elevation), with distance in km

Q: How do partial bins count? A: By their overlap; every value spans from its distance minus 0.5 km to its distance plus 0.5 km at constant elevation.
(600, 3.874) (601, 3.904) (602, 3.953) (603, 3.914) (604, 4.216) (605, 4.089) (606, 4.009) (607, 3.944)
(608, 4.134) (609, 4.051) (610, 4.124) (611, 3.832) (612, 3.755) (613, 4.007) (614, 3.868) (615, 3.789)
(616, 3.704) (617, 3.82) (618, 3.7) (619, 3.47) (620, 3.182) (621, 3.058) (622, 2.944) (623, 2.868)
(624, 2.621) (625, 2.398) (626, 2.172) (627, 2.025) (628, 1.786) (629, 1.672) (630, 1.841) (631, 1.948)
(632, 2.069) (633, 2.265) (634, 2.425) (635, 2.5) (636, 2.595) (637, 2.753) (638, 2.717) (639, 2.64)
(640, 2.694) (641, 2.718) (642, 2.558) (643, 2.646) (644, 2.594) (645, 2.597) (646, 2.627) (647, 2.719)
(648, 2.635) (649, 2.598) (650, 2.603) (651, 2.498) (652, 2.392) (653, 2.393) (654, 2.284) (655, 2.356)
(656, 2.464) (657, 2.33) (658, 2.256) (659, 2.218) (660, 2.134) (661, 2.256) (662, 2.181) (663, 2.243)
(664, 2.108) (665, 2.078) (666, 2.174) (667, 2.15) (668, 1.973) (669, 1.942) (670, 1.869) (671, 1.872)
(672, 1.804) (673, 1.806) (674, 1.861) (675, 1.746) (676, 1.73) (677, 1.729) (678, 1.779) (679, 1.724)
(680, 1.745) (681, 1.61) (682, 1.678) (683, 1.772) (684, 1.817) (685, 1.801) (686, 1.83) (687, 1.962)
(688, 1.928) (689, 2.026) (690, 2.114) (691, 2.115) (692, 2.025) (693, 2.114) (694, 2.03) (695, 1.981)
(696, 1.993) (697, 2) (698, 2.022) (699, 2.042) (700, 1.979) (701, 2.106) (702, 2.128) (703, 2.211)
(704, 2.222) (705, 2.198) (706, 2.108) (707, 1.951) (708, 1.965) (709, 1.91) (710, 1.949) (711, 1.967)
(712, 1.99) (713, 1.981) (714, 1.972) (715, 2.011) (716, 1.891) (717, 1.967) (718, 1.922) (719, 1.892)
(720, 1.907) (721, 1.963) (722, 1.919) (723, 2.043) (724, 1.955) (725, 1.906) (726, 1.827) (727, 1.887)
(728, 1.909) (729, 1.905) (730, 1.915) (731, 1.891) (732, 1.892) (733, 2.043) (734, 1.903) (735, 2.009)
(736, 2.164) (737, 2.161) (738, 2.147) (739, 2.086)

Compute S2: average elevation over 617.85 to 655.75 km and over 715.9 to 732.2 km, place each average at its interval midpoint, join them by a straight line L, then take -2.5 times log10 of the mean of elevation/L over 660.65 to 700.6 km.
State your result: 0.15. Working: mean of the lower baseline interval 2.53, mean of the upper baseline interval 1.92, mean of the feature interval 1.94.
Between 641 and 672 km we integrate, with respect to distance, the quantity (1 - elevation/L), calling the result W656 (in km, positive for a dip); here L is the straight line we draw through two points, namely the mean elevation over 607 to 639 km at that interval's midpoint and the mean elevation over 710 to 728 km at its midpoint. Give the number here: 3.6 km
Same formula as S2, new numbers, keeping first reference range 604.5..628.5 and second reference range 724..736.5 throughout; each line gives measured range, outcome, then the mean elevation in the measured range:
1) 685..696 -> 0.22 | 2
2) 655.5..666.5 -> 0.26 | 2.22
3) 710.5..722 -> 0.09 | 1.95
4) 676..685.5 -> 0.42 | 1.74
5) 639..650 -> 0.15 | 2.64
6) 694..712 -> 0.12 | 2.04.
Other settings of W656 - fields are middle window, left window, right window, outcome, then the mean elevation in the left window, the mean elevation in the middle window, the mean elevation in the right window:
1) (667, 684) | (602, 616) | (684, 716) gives 5.0 km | 3.97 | 1.8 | 2.02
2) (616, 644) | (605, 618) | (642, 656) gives 5.3 km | 3.92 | 2.62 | 2.53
